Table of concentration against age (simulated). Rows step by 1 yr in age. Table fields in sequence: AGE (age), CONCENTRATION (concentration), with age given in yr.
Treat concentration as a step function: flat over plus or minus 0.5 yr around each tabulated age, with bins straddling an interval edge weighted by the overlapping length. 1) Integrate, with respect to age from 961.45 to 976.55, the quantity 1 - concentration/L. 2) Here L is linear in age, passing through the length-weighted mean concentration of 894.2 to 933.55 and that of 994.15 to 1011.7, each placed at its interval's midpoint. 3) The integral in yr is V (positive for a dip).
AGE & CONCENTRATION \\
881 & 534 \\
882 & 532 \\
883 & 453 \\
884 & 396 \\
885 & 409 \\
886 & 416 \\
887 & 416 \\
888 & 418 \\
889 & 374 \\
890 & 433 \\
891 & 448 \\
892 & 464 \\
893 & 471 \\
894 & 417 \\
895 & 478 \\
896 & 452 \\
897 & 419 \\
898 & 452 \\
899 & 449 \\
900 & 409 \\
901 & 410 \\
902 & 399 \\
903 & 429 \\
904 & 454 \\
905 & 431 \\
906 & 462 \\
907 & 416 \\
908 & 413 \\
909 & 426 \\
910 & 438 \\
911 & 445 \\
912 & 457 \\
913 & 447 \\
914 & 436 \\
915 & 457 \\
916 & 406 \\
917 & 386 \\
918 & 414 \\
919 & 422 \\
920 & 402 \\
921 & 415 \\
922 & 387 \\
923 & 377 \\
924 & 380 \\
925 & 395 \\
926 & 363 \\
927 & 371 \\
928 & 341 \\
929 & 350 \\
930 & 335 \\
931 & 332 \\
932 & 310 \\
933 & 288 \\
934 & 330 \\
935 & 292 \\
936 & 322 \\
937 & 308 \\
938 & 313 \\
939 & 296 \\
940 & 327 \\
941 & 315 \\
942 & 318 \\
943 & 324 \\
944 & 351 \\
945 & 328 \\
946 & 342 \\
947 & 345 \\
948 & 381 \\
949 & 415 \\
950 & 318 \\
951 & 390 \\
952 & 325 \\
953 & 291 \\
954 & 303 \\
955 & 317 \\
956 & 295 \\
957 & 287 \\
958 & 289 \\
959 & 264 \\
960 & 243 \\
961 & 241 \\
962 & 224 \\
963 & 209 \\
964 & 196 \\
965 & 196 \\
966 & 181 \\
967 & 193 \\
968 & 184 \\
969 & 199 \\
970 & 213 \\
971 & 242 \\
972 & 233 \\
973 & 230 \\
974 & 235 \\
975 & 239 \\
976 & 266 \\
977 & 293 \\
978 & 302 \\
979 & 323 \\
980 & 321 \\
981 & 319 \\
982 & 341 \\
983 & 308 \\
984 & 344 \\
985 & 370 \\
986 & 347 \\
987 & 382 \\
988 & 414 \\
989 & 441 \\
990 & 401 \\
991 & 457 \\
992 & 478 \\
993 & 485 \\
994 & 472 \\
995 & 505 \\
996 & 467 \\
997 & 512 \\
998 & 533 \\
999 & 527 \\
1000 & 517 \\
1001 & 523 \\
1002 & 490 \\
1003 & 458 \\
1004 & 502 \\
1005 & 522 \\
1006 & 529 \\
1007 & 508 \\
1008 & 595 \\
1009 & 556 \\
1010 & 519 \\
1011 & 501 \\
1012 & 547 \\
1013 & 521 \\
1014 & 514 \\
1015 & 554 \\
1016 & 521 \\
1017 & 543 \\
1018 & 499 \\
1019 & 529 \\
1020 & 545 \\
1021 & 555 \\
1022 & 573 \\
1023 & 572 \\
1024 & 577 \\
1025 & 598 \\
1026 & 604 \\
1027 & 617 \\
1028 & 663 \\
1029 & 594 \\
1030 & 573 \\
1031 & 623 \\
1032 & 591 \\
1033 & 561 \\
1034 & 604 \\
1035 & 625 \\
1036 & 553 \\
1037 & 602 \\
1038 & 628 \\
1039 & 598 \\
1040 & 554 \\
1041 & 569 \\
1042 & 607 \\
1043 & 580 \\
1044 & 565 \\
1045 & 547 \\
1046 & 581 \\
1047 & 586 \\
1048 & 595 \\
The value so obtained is 8.21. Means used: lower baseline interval 406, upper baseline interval 515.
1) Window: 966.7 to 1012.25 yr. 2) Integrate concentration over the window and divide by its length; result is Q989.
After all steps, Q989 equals 399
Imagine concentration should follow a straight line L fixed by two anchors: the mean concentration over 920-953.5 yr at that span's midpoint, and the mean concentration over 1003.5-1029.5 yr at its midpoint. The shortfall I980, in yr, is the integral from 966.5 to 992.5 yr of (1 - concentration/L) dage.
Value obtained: 8.42 yr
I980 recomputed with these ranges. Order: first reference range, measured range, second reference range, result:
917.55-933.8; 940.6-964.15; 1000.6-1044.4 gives 6.30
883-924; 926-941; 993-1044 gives 4.42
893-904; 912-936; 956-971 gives -1.51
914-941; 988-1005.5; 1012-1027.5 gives 0.71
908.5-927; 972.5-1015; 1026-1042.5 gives 8.26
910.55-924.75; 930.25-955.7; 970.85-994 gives 3.93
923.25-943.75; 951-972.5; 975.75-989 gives 5.63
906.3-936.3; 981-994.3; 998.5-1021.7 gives 2.49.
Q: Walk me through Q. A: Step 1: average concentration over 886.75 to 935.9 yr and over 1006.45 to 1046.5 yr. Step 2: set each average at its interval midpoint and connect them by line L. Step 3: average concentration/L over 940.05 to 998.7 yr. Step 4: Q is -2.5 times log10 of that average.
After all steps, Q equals 0.450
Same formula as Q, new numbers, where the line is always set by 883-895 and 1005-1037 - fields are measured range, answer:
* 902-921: 0.05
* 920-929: 0.22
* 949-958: 0.47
